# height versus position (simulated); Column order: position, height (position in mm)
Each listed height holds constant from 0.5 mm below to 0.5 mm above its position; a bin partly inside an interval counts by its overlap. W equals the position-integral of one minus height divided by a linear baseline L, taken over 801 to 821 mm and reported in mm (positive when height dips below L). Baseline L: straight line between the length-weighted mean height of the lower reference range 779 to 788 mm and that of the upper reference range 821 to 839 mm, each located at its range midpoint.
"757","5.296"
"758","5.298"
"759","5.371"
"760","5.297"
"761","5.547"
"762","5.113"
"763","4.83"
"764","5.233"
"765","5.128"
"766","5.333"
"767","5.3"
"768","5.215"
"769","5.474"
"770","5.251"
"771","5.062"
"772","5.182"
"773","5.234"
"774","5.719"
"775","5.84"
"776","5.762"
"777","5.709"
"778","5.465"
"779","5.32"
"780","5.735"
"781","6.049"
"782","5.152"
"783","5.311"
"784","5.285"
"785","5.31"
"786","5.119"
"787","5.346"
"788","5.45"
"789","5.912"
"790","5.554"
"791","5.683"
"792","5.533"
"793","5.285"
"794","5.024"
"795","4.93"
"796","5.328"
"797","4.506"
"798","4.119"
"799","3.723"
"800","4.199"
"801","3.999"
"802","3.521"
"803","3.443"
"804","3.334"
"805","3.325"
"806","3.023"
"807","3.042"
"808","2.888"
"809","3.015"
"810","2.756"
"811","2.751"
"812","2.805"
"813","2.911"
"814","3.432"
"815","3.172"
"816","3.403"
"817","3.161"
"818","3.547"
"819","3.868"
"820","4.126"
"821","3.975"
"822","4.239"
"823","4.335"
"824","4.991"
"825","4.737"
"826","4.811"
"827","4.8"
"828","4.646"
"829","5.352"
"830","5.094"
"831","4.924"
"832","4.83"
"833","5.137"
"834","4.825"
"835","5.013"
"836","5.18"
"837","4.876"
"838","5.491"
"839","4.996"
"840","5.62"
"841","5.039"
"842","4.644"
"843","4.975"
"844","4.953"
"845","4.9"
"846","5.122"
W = 7.1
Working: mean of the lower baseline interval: 5.41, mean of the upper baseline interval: 4.88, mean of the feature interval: 3.28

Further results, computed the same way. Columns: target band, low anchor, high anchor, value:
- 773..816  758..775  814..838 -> 3.70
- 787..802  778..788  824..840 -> 1.14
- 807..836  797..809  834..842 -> 2.36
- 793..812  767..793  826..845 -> 5.58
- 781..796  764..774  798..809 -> -4.03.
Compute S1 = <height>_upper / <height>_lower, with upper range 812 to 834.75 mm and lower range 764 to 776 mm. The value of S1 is 0.80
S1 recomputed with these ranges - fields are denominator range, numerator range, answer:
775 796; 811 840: 0.80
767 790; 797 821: 0.63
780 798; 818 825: 0.80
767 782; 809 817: 0.55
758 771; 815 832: 0.83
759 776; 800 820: 0.62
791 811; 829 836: 1.27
